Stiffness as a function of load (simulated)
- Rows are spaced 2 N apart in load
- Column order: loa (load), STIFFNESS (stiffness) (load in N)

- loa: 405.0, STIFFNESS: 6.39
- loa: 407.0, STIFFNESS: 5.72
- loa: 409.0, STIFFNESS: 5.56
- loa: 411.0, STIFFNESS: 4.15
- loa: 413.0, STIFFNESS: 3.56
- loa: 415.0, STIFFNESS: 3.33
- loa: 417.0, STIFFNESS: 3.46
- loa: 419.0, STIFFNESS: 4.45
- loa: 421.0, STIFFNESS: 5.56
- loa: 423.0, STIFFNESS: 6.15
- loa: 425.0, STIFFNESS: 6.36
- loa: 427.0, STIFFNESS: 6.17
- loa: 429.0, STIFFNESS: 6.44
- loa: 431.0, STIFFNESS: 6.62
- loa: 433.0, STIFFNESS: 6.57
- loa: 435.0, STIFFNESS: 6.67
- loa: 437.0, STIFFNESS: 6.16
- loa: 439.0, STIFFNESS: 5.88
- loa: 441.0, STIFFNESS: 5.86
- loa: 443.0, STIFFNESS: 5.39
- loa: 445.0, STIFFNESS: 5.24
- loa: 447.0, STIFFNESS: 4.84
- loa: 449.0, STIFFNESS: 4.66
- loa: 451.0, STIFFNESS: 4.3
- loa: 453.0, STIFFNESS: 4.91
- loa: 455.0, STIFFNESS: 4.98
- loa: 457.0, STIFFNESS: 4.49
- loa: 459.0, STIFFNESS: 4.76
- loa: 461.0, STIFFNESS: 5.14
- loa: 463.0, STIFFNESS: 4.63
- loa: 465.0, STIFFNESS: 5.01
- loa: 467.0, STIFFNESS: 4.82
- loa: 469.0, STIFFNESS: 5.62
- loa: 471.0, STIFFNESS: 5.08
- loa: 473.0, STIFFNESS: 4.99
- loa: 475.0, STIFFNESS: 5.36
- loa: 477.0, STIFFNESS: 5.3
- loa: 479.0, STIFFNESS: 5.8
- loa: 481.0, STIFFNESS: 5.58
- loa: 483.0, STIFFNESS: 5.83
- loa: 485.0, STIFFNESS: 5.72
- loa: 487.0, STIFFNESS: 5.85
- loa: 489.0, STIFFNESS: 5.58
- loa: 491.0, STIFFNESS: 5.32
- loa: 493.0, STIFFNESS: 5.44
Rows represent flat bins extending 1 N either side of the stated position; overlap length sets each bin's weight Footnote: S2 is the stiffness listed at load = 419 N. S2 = 4.45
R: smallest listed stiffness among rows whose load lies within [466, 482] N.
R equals 4.82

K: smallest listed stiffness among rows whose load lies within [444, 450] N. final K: 4.66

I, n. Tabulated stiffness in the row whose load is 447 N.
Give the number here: 4.84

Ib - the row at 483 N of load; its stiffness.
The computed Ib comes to 5.83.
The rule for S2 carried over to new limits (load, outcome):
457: 4.49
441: 5.86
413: 3.56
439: 5.88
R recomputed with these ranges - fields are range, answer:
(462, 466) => 4.63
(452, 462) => 4.49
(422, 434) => 6.15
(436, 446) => 5.24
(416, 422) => 3.46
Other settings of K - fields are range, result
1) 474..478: 5.3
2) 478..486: 5.58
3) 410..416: 3.33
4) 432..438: 6.16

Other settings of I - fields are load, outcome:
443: 5.39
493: 5.44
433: 6.57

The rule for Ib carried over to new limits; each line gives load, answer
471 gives 5.08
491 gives 5.32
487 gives 5.85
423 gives 6.15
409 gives 5.56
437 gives 6.16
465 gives 5.01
